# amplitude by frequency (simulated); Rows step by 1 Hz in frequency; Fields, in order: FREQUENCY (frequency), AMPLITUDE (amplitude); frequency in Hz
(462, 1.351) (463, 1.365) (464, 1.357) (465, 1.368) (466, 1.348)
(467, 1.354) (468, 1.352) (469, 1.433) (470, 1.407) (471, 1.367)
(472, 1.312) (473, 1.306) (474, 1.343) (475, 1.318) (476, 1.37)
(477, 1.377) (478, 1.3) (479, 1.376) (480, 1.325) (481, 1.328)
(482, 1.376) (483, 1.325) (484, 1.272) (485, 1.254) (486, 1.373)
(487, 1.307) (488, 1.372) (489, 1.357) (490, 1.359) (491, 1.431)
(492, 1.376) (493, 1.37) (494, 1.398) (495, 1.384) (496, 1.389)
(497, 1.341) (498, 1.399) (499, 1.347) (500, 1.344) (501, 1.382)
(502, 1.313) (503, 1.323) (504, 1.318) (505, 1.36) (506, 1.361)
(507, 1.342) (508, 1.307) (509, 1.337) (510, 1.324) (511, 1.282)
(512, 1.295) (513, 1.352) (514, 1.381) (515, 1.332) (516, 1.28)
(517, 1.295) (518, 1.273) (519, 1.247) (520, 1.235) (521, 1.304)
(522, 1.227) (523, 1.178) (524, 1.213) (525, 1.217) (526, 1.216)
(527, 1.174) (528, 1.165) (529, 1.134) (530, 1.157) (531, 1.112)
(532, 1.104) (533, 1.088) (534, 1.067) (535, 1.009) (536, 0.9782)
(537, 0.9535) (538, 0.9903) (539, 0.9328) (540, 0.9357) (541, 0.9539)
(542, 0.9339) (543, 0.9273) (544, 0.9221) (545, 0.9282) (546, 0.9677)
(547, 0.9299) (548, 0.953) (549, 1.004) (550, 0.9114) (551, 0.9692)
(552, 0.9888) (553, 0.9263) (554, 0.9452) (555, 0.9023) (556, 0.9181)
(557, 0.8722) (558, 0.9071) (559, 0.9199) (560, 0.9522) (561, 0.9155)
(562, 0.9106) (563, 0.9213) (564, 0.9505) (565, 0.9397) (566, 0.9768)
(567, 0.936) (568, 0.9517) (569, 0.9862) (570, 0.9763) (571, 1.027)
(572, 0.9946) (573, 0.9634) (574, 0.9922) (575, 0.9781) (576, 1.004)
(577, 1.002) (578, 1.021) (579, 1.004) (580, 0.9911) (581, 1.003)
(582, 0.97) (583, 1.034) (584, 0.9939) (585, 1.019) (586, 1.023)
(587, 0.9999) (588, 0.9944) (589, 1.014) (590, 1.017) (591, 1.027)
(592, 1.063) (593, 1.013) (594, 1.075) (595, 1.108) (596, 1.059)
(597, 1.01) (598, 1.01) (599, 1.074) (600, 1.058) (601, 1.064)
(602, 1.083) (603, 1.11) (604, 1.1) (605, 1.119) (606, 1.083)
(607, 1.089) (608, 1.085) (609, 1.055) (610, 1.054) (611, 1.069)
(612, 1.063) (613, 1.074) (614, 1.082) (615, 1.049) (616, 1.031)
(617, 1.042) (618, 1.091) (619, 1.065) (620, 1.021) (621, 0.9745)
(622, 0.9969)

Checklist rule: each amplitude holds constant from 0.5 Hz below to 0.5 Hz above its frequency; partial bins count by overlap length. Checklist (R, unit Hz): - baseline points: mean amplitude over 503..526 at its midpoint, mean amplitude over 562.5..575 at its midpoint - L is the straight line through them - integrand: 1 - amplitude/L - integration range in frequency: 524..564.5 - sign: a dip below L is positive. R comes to 4.4 Hz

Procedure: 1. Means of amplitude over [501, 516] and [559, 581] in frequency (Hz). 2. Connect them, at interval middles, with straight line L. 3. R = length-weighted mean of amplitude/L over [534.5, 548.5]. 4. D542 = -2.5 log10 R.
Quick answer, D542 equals 0.19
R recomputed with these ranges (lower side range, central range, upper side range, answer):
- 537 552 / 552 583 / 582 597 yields 0.9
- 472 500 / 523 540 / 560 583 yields 0.9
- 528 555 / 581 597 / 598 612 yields 0.4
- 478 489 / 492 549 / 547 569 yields -2.8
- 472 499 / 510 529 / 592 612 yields 0.2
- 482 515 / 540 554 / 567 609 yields 2.7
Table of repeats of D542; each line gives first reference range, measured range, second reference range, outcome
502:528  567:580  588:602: 0.124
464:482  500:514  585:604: -0.055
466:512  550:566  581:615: 0.239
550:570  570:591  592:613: -0.002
